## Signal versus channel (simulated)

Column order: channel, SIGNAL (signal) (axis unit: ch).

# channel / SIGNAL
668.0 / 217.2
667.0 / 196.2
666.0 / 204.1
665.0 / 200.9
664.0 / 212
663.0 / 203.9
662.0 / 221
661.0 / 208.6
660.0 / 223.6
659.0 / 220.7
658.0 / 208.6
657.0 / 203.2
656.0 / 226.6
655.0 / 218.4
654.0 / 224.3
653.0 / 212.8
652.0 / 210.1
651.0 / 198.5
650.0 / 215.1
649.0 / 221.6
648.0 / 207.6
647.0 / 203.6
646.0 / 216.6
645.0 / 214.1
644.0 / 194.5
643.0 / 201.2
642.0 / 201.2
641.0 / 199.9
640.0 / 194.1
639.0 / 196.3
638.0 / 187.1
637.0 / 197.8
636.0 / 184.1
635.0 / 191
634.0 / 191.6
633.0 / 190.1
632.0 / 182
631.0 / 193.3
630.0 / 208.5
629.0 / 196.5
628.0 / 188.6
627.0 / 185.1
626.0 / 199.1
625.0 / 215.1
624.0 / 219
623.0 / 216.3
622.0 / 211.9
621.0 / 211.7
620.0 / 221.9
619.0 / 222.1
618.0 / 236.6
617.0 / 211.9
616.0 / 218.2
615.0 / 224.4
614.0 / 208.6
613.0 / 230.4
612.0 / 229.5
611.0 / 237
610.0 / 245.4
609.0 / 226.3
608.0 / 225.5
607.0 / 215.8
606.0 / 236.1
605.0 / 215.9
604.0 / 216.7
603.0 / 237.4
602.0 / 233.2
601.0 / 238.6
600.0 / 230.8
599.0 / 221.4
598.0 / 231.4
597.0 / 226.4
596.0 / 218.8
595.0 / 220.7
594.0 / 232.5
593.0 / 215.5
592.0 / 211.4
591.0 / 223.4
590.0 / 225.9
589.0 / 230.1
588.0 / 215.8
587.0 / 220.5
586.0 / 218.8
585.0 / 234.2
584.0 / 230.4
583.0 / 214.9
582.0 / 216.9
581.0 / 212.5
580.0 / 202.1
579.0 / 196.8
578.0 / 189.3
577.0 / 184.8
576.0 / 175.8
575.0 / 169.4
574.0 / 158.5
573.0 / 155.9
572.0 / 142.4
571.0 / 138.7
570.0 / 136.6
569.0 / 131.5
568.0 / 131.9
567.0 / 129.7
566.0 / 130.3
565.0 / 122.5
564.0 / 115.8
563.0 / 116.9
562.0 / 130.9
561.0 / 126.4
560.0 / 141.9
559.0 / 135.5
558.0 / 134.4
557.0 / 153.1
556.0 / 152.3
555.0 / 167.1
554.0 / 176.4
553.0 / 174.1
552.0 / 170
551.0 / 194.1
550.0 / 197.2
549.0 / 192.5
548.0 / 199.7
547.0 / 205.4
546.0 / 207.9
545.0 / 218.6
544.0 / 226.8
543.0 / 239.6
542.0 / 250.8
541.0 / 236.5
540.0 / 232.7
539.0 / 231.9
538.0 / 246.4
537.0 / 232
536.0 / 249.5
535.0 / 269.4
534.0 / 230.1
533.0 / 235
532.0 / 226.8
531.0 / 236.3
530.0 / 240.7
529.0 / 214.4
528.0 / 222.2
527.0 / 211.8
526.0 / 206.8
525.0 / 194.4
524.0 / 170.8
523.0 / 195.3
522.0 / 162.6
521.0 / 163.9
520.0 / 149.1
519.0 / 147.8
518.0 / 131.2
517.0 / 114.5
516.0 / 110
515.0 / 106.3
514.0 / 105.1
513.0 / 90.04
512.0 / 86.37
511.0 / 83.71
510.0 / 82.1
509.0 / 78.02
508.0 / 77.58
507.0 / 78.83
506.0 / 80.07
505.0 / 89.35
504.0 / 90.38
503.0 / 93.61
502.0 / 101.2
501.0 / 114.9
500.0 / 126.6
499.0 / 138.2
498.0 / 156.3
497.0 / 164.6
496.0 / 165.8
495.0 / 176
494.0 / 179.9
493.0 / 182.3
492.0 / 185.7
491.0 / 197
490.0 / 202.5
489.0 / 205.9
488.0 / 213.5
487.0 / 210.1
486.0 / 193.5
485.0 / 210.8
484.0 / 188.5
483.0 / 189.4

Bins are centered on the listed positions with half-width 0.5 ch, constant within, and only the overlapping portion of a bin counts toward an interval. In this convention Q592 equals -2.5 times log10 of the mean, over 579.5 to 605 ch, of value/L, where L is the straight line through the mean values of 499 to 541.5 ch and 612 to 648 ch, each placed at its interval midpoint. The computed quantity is -0.18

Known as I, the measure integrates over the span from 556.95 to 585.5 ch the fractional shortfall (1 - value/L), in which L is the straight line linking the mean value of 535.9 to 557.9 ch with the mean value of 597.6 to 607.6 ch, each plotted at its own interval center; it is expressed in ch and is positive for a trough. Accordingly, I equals 7.24 ch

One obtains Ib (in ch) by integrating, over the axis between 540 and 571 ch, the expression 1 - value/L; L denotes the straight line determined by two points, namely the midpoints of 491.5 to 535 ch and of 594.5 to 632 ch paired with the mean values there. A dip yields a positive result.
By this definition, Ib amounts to 1.6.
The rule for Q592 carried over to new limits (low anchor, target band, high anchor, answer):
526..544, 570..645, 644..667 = 0.06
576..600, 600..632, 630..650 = -0.06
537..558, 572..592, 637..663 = 0.01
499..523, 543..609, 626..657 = -0.22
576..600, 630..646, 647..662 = 0.10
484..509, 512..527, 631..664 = 0.09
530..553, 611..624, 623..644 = -0.10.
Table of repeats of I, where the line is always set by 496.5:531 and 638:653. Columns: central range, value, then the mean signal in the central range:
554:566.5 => 1.8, 137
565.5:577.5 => 1.3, 149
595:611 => -4.0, 228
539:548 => -4.4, 226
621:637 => -0.2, 199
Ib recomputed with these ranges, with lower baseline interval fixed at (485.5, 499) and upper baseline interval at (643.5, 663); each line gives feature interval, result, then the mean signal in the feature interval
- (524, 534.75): -1.6 ch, 221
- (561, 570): 3.2 ch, 127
